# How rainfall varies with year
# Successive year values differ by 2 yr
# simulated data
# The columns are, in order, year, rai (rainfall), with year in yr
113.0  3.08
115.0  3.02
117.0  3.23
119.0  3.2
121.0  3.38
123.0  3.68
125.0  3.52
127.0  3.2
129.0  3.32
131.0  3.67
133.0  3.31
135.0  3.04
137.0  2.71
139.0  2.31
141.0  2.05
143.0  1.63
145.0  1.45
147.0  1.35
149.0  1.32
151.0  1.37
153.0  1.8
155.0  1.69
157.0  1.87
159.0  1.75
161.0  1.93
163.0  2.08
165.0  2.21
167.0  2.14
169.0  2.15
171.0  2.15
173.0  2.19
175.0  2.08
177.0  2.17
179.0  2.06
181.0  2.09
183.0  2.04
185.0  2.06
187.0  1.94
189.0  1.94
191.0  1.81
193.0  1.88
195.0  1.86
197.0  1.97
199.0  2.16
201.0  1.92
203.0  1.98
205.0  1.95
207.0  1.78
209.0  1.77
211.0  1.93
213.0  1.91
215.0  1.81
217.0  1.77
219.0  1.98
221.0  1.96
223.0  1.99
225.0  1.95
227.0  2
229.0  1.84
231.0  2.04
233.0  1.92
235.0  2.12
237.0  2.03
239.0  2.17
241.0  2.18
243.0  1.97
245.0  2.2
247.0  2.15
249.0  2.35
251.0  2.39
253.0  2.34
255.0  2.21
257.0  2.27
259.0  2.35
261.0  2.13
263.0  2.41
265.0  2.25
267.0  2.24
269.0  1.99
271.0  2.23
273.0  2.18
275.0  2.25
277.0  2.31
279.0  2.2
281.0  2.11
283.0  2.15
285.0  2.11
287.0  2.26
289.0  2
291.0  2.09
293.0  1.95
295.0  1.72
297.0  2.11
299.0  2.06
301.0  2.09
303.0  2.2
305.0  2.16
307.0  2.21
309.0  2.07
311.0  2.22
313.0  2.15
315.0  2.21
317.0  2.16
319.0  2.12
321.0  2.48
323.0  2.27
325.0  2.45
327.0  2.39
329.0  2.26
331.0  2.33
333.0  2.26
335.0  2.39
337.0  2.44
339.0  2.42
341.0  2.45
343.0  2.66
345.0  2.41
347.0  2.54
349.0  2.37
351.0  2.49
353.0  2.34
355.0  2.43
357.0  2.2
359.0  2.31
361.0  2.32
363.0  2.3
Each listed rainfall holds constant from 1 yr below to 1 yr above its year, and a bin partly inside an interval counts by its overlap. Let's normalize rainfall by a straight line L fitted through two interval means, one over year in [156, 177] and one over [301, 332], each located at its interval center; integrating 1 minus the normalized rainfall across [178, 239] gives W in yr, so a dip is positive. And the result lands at 4.6 yr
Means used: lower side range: 2.06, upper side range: 2.24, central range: 1.95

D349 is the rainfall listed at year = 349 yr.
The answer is 2.37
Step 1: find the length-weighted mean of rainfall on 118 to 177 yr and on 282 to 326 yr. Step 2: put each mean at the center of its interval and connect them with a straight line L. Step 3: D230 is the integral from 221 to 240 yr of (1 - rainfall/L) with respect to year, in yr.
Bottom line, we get 2.1 yr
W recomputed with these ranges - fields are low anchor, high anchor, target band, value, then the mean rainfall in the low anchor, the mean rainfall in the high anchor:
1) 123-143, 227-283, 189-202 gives 3.2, 2.98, 2.18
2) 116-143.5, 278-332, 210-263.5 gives 8.9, 3.04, 2.17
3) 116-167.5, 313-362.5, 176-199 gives 4.0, 2.43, 2.36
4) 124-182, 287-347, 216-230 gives 1.9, 2.23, 2.24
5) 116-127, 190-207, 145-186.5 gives 9.8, 3.38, 1.93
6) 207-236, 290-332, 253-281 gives -2.5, 1.92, 2.18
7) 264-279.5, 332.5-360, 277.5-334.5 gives 3.1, 2.21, 2.41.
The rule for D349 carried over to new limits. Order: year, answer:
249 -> 2.35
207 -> 1.78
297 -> 2.11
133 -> 3.31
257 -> 2.27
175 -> 2.08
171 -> 2.15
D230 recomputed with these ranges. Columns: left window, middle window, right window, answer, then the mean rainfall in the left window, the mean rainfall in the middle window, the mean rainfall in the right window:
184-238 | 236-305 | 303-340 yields -1.6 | 1.94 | 2.17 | 2.28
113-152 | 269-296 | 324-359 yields 4.0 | 2.68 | 2.12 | 2.4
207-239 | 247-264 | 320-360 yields -1.9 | 1.94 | 2.3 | 2.39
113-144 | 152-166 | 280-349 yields 4.8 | 3.02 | 1.9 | 2.23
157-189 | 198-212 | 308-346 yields 1.2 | 2.06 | 1.93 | 2.32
